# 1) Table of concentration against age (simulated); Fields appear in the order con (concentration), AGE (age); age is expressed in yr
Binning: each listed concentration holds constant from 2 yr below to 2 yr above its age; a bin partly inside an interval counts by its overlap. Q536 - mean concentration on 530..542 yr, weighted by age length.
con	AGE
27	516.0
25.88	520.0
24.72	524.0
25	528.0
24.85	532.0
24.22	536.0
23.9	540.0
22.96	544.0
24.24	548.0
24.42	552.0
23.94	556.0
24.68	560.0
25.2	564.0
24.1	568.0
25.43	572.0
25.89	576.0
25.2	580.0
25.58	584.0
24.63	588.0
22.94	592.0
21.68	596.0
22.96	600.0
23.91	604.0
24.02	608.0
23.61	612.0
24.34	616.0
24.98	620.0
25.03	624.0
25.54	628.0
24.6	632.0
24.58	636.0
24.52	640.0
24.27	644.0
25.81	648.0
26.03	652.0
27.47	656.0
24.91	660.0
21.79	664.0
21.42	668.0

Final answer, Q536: 24.3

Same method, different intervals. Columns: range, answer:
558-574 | 24.9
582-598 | 23.7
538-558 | 23.9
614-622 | 24.7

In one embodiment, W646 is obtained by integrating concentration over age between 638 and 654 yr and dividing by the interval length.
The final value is 25.2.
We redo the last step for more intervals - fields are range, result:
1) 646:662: 26.1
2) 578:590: 25.1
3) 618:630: 25.2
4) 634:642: 24.5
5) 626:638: 24.9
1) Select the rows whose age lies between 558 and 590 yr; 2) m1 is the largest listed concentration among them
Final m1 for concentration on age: 25.89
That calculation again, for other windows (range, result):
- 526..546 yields 25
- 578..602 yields 25.58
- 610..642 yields 25.54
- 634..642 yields 24.58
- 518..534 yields 25.88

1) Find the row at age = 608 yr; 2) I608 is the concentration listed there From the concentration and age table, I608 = 24.02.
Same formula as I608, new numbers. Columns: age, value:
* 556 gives 23.94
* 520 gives 25.88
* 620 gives 24.98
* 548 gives 24.24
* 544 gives 22.96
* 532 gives 24.85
